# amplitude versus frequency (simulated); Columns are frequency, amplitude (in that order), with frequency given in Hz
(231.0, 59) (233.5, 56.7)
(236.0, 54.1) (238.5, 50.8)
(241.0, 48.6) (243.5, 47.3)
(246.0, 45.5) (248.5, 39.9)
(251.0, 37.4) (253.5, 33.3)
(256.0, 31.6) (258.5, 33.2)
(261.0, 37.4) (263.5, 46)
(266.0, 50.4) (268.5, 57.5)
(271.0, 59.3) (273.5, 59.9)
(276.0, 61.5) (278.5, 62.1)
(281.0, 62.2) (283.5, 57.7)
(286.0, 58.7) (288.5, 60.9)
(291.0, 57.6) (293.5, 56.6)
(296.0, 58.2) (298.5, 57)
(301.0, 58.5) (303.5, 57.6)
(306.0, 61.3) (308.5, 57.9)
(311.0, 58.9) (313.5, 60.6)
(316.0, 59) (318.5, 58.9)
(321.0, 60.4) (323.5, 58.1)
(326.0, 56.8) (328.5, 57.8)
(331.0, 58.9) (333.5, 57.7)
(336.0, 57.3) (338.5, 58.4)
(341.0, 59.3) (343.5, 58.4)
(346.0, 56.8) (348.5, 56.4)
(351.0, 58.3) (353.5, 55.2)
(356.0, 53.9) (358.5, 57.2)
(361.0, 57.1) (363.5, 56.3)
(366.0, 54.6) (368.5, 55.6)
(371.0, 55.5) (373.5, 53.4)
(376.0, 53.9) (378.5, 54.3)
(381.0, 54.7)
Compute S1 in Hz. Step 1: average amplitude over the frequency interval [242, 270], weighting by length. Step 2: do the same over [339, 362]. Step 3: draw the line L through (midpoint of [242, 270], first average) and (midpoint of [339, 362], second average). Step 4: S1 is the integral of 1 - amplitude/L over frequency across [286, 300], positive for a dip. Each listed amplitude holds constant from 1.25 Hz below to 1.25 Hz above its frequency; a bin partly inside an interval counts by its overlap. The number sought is -3.01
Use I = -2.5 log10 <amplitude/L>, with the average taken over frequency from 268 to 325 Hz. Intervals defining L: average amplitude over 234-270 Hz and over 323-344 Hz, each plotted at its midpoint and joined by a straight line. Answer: -0.15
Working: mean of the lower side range 44.2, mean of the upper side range 58.1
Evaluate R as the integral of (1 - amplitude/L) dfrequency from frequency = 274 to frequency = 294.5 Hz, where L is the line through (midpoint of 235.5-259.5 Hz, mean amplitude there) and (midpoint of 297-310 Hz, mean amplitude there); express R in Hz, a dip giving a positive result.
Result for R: -2.74 Hz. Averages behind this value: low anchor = 41.9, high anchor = 58.5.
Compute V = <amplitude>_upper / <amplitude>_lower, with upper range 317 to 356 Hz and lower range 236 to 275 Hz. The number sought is 1.3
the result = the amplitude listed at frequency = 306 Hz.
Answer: 61.3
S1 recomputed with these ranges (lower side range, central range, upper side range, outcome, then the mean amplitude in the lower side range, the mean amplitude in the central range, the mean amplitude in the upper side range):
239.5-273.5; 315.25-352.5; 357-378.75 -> -4.44 Hz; 44.3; 58.1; 55.4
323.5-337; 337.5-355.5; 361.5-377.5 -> -0.25 Hz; 57.7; 57.4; 55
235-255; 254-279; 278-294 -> 1.75 Hz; 44.3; 49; 59.4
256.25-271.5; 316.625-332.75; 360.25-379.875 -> -2.35 Hz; 45.7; 58.5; 55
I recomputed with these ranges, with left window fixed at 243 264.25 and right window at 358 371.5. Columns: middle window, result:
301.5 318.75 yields -0.239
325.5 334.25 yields -0.147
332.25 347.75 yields -0.114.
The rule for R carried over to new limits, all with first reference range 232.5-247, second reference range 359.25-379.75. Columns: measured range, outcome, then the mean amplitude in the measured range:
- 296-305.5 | -1.0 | 58.1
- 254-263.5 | 2.9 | 35.6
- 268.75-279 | -1.7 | 60.3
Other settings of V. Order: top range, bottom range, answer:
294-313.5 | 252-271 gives 1.38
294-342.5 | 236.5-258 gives 1.40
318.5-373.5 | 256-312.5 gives 1.03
